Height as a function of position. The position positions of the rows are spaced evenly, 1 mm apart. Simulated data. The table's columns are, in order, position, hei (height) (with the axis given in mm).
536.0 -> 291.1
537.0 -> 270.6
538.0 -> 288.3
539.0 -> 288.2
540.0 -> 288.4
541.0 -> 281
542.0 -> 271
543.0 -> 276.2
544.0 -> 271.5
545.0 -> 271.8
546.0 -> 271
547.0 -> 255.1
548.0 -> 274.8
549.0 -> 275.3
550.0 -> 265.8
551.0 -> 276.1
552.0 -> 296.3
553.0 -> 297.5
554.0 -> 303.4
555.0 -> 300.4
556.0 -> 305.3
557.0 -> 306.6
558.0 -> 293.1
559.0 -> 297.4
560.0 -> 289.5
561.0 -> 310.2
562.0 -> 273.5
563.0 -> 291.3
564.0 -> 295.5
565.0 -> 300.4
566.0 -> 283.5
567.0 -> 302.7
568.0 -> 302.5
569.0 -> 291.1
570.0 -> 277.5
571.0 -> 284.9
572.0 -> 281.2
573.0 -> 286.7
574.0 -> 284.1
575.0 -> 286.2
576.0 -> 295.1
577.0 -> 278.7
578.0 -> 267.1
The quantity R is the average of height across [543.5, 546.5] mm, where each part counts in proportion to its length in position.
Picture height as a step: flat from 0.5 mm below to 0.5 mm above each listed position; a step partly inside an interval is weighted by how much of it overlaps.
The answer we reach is 271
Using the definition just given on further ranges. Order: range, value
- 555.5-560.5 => 298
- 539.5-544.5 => 278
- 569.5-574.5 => 283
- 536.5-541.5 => 283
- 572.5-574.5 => 285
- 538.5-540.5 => 288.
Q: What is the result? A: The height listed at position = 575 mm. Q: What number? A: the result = 286.2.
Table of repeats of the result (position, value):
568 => 302.5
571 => 284.9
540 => 288.4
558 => 293.1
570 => 277.5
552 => 296.3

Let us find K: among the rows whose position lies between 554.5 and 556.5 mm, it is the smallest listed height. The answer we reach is 300.4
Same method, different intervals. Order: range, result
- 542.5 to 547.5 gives 255.1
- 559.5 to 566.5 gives 273.5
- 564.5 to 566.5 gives 283.5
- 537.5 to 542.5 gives 271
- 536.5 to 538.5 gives 270.6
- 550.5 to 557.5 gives 276.1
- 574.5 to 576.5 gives 286.2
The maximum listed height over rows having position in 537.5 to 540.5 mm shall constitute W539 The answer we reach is 288.4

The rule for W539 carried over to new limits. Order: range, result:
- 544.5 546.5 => 271.8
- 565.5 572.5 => 302.7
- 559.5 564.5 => 310.2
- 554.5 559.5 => 306.6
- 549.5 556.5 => 305.3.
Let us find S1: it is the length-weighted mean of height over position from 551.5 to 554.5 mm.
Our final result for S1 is 299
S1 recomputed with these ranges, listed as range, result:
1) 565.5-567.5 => 293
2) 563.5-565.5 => 298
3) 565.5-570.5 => 291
